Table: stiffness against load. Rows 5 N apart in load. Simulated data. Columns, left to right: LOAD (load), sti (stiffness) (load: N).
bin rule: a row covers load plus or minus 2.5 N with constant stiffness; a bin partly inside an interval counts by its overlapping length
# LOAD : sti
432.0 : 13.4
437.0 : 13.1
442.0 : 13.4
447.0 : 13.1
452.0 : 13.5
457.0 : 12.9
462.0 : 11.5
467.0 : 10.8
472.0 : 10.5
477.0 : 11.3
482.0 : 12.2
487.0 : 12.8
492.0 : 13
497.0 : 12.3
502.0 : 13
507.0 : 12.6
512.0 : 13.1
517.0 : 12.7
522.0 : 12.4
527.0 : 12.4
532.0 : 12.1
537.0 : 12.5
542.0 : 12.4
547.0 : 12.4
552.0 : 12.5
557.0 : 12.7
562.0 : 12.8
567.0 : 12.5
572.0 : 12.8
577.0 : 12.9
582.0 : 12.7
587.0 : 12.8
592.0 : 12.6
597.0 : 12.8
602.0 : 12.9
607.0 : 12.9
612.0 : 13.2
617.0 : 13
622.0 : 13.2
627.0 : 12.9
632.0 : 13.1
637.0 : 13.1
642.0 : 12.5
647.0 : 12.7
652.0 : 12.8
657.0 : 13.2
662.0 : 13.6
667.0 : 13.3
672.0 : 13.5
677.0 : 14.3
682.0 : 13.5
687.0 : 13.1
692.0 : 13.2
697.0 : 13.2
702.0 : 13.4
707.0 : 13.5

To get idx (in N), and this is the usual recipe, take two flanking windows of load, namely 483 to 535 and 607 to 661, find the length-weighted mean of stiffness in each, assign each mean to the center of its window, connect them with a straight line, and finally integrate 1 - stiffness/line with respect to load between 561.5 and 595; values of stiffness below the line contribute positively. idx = 0.3 N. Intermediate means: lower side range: 12.6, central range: 12.7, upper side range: 13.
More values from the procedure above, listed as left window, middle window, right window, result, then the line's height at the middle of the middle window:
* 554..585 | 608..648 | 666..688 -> 0.68 N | 13.2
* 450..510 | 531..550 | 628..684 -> 0.27 N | 12.6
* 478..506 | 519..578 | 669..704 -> 1.44 N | 12.8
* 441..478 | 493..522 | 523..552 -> -1.07 N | 12.3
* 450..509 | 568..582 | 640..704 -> -0.07 N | 12.7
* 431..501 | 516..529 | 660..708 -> 0.20 N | 12.7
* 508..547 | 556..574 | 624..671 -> -0.03 N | 12.7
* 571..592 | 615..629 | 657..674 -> 0.05 N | 13.1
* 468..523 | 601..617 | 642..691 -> -0.06 N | 13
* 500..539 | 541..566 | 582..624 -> 0.31 N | 12.7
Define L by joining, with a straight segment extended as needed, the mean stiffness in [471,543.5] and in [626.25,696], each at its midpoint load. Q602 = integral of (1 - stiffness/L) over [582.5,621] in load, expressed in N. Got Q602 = 0.01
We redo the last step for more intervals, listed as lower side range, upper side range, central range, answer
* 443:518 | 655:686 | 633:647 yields 0.6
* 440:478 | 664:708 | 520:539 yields 0.3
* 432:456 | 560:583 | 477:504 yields 1.1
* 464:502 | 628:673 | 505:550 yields -1.1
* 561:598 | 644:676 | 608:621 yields -0.1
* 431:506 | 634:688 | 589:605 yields 0.2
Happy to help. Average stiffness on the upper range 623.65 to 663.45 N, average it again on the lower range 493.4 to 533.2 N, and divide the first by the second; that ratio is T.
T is 1.0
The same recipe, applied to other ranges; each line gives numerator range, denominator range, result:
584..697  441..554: 1.06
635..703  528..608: 1.05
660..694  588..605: 1.06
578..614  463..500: 1.08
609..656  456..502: 1.08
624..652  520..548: 1.04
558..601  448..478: 1.08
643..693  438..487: 1.09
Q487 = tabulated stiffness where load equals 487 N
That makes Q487 12.8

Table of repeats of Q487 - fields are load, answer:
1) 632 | 13.1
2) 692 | 13.2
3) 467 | 10.8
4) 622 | 13.2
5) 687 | 13.1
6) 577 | 12.9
